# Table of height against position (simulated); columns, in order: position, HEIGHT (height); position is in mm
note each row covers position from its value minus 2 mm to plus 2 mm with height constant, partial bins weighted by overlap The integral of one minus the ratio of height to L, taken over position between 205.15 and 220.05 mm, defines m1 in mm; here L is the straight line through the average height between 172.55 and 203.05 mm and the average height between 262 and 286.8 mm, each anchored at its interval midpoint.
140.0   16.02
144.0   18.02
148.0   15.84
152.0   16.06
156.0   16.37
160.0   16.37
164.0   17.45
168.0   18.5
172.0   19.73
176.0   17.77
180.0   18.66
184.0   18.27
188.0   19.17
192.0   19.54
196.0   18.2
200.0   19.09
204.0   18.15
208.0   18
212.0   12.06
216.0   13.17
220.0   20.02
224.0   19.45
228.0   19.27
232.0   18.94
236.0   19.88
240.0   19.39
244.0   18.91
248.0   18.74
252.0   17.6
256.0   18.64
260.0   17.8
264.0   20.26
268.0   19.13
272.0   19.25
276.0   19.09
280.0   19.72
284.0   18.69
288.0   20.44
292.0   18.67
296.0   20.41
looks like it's 2.8 mm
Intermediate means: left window 18.7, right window 19.4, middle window 15.4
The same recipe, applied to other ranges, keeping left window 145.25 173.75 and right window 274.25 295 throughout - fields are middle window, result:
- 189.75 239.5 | 0.3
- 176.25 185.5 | -0.4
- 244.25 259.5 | 0.4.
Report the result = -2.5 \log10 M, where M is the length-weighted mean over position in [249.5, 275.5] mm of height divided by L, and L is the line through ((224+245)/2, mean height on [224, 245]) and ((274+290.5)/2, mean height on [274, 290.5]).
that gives 0.03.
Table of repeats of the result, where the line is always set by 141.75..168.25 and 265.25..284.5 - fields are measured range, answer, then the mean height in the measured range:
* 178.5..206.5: -0.067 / 18.7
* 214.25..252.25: -0.011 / 18.6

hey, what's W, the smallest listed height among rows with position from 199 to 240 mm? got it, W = 12.06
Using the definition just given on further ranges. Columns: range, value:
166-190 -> 17.77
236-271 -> 17.6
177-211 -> 18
